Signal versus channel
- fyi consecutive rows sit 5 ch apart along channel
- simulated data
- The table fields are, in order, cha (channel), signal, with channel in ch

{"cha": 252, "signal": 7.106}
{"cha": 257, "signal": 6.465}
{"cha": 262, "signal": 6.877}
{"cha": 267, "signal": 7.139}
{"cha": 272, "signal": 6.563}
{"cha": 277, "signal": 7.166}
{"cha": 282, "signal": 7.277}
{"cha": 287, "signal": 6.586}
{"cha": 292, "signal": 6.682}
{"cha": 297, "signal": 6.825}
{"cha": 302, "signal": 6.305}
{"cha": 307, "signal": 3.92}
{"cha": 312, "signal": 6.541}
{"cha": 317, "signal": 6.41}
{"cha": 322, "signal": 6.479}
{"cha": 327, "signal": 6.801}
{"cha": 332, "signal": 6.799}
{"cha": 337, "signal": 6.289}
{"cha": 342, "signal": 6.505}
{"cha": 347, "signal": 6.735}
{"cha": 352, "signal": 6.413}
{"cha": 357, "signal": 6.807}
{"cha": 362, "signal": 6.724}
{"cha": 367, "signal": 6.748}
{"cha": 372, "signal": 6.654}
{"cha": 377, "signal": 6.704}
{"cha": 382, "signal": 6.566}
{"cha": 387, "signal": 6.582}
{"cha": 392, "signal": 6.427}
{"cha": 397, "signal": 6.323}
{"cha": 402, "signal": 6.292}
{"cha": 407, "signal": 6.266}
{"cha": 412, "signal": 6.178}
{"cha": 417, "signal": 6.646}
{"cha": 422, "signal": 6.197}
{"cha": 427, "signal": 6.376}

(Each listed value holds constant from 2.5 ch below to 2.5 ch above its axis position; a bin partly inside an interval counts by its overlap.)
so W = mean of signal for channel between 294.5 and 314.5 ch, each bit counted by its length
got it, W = 5.9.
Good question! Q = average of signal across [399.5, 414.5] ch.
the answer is 6.25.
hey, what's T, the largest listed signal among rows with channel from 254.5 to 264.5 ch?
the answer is 6.877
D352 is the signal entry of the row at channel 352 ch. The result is 6.413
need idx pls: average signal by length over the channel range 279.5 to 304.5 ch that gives 6.74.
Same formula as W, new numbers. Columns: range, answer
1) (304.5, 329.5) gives 6.03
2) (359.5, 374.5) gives 6.71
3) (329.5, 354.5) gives 6.55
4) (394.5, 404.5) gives 6.31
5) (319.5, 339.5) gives 6.59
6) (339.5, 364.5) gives 6.64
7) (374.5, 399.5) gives 6.52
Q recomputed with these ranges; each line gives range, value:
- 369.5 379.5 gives 6.68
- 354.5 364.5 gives 6.77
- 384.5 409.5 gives 6.38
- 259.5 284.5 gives 7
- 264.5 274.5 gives 6.85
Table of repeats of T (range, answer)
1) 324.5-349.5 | 6.801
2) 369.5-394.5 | 6.704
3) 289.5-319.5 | 6.825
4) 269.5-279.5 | 7.166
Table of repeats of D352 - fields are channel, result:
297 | 6.825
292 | 6.682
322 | 6.479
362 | 6.724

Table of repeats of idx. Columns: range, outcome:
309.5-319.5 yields 6.48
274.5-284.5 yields 7.22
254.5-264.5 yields 6.67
